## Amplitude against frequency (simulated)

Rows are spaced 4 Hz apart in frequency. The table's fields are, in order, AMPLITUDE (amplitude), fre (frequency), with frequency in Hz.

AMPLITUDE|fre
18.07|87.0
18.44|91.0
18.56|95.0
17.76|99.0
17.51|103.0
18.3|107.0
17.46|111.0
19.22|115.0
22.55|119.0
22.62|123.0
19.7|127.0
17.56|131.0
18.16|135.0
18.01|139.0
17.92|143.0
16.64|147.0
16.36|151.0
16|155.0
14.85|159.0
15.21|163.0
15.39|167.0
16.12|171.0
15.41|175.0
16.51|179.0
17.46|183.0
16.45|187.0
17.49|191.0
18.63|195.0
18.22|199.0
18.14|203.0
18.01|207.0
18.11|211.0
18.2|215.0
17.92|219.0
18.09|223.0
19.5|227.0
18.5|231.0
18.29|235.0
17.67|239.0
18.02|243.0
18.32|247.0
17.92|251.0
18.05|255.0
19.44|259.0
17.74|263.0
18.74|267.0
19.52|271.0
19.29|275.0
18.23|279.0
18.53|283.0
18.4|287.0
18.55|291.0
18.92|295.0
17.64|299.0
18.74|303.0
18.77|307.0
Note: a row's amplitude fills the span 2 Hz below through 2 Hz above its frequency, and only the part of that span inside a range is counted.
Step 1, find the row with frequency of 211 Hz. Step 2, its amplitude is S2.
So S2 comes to 18.11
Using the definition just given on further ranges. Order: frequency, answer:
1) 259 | 19.44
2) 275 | 19.29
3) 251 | 17.92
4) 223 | 18.09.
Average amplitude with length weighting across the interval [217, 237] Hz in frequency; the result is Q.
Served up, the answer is 18.5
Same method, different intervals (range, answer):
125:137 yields 18.5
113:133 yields 20.3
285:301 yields 18.4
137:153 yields 17.2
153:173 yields 15.5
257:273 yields 18.9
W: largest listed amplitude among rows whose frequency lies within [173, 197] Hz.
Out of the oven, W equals 18.63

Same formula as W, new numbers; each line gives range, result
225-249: 19.5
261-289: 19.52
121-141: 22.62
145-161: 16.64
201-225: 18.2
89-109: 18.56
